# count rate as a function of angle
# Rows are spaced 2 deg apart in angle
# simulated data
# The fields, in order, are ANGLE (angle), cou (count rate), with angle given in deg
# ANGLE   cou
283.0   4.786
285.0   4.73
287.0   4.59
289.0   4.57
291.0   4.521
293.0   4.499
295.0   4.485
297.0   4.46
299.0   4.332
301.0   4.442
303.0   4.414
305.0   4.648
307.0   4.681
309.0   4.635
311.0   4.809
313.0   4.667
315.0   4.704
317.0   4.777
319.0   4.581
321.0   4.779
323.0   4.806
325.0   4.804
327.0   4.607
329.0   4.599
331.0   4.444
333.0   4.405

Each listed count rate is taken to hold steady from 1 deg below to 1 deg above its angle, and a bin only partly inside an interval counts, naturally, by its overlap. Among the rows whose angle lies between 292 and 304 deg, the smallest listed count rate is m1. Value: 4.332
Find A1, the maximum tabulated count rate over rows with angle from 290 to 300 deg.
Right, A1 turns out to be 4.521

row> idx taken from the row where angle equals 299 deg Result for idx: 4.332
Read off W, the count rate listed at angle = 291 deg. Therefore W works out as 4.521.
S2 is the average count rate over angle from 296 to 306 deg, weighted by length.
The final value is 4.46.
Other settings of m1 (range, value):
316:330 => 4.581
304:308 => 4.648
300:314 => 4.414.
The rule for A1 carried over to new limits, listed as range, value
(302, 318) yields 4.809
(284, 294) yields 4.73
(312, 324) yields 4.806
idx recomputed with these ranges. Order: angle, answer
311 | 4.809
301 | 4.442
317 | 4.777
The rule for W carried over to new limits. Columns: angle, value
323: 4.806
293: 4.499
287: 4.59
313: 4.667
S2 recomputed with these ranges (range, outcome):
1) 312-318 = 4.72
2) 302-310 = 4.59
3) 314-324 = 4.73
